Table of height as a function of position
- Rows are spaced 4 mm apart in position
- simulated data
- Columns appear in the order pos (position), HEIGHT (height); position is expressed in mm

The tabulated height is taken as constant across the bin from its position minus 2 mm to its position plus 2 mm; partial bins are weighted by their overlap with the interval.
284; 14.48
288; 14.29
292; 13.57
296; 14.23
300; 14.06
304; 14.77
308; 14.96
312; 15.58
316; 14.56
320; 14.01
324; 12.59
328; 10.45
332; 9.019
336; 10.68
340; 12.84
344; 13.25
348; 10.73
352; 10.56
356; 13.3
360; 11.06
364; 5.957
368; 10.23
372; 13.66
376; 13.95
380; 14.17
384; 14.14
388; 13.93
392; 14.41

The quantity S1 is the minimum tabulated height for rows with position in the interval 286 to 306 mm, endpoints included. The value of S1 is 13.57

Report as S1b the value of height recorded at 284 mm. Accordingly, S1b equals 14.48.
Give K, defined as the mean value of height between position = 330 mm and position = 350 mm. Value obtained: 11.3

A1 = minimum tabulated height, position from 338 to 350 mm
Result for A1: 10.73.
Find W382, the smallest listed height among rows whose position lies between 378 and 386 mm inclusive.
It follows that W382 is 14.14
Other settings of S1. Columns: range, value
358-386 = 5.957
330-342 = 9.019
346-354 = 10.56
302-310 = 14.77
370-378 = 13.66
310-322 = 14.01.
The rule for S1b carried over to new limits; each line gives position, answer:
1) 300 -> 14.06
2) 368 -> 10.23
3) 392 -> 14.41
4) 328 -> 10.45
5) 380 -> 14.17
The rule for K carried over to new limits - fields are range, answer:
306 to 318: 15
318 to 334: 11.5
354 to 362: 12.2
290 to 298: 13.9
